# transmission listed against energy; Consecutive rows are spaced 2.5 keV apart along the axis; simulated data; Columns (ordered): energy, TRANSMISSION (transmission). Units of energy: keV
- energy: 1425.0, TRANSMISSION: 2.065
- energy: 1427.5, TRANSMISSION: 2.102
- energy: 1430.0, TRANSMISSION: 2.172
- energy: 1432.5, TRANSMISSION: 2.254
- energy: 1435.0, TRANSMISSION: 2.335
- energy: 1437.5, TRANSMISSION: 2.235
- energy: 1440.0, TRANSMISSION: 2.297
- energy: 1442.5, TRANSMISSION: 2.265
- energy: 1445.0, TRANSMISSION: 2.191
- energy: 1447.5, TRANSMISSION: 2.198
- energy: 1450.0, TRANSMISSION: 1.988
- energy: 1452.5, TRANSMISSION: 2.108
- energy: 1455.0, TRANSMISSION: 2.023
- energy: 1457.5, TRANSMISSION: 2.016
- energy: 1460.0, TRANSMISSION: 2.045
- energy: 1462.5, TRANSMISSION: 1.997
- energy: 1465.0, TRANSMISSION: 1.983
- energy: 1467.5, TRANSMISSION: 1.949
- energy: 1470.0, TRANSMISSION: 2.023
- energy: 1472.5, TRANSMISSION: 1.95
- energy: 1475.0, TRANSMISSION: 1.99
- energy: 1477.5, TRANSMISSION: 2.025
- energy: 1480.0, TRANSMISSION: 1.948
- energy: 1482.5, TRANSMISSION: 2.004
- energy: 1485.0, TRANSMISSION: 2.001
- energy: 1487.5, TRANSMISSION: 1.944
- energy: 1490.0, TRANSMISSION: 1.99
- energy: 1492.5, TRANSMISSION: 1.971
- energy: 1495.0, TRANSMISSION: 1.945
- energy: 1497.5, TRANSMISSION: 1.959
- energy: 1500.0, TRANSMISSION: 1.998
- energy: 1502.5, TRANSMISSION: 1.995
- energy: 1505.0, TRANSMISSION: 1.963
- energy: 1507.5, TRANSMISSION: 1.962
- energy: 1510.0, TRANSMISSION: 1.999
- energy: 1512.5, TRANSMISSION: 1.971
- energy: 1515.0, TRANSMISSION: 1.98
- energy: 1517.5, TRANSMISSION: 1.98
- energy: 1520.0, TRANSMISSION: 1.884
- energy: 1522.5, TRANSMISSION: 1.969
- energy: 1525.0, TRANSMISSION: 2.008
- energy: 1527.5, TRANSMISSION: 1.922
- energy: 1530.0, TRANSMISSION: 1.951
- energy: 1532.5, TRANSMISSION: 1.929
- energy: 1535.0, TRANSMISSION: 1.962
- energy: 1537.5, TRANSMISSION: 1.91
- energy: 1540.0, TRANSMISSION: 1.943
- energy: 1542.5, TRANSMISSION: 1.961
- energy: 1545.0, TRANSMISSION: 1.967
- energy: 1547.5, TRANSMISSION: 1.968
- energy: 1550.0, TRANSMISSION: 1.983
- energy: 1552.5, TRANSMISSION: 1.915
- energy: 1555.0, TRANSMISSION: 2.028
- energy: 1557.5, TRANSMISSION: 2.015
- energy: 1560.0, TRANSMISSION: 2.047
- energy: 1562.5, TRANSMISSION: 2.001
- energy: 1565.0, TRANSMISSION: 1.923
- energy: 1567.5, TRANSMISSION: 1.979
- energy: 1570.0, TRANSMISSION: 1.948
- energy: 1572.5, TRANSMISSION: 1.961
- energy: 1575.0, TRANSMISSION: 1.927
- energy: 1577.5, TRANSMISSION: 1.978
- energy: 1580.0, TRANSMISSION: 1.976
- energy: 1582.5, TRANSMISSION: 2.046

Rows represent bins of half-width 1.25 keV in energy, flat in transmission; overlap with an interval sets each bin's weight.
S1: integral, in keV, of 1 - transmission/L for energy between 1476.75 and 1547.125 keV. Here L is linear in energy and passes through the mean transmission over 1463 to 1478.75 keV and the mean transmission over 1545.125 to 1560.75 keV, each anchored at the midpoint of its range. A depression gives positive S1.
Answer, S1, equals 0.81 keV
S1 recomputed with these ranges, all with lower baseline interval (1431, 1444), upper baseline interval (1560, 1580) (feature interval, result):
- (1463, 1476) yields 1.30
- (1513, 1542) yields 1.61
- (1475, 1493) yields 1.51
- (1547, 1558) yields 0.14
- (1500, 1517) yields 1.04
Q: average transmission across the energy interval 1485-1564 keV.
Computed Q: 1.97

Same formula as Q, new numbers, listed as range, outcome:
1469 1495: 1.98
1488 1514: 1.97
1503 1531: 1.96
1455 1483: 1.99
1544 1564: 1.99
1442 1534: 2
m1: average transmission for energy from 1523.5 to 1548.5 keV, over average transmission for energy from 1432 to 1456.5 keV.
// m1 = 0.89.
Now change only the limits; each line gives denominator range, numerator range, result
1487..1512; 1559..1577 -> 1.00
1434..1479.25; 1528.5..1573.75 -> 0.94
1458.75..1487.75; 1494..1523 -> 0.99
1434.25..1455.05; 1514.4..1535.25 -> 0.89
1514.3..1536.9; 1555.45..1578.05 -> 1.01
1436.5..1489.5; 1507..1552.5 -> 0.95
